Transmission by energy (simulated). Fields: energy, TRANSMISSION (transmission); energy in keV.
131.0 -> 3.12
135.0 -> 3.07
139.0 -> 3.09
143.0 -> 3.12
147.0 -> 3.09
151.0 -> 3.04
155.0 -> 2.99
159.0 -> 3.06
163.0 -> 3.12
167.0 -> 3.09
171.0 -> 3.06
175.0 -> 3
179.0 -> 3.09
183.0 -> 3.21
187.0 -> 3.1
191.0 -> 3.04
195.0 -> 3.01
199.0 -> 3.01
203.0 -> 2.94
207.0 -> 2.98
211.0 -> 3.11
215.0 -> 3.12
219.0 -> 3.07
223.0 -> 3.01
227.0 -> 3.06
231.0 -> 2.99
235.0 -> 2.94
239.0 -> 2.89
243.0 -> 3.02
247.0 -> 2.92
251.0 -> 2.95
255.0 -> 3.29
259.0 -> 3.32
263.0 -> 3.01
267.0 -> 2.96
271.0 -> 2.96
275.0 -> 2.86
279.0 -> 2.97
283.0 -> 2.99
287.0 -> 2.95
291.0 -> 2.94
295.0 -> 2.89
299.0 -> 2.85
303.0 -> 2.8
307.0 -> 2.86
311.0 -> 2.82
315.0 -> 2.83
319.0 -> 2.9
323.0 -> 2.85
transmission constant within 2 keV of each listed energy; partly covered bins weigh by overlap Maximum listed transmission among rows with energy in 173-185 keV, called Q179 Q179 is 3.21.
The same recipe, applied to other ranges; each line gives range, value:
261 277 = 3.01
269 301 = 2.99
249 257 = 3.29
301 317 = 2.86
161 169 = 3.12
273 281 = 2.97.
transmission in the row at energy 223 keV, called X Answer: 3.01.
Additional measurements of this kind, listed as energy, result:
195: 3.01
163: 3.12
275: 2.86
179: 3.09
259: 3.32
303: 2.8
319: 2.9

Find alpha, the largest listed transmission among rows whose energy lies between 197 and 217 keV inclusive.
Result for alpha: 3.12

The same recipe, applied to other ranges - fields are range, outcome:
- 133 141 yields 3.09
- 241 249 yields 3.02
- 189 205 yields 3.04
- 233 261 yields 3.32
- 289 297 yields 2.94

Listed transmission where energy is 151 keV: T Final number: 3.04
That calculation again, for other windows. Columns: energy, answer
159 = 3.06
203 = 2.94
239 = 2.89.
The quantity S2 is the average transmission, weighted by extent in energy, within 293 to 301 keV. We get 2.87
